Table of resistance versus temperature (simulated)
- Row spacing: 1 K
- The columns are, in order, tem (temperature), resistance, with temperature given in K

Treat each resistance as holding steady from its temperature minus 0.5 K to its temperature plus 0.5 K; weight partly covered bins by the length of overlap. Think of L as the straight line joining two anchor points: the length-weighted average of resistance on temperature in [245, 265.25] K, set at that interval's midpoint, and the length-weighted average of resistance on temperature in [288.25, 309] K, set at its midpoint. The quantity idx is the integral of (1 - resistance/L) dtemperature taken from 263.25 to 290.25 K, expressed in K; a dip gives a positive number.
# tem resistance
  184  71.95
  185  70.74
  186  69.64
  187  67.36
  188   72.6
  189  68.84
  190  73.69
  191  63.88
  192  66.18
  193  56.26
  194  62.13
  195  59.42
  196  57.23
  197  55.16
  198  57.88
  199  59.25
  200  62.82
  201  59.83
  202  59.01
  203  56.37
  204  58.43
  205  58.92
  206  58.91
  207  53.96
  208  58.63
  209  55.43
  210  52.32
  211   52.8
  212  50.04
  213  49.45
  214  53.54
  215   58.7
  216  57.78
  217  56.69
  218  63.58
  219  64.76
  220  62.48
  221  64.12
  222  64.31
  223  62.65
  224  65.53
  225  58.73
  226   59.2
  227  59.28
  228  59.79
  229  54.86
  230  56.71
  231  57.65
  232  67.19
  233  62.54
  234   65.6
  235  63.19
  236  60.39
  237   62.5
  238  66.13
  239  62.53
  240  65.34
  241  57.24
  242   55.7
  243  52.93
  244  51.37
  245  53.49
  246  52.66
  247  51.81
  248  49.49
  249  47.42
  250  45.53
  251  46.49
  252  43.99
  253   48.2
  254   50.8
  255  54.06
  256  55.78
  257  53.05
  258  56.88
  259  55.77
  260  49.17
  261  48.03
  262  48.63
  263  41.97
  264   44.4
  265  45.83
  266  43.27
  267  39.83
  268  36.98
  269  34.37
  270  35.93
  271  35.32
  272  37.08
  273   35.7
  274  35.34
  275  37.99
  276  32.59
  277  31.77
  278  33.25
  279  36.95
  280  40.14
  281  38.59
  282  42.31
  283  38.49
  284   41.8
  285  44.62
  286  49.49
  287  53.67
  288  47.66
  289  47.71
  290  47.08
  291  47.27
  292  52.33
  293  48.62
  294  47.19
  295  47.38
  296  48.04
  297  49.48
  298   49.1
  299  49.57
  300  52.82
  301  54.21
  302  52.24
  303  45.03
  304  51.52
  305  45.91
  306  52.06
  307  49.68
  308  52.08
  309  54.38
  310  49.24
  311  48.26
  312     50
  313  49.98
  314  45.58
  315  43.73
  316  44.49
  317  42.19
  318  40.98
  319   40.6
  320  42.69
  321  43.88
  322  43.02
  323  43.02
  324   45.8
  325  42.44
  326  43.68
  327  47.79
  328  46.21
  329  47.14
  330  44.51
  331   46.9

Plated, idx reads 5.1 K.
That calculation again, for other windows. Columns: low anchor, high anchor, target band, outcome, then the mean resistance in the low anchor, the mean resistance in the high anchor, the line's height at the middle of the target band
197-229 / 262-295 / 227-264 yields -3.4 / 58.4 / 41.6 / 50.1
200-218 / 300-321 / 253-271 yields 1.9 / 56.3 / 47.8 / 51.9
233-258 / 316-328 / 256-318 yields 4.0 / 55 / 43.5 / 48.7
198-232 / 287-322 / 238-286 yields 6.7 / 58.5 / 48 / 53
